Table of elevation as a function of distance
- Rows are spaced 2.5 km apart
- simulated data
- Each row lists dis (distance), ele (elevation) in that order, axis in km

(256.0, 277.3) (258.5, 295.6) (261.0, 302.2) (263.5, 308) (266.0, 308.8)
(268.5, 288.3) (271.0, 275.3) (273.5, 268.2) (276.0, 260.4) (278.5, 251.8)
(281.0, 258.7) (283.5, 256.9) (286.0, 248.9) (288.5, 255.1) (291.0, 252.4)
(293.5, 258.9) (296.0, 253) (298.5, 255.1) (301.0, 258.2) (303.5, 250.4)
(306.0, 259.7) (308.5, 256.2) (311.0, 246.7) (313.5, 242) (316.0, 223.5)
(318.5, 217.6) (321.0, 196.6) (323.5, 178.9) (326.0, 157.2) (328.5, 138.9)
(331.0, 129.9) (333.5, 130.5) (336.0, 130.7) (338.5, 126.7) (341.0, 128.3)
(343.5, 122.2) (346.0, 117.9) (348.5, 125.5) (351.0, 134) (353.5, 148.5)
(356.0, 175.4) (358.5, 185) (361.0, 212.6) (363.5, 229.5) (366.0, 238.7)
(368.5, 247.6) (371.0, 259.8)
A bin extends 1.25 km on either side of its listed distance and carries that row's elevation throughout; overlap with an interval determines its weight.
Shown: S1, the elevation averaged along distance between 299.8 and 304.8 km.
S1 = 254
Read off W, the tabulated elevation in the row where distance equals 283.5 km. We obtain 256.9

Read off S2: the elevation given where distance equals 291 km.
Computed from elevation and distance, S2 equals 252.4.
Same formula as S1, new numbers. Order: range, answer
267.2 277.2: 273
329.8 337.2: 130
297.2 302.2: 257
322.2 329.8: 158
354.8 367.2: 208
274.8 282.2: 257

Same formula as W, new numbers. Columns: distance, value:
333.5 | 130.5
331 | 129.9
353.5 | 148.5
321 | 196.6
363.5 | 229.5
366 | 238.7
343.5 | 122.2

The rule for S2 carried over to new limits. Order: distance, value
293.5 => 258.9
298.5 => 255.1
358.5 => 185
